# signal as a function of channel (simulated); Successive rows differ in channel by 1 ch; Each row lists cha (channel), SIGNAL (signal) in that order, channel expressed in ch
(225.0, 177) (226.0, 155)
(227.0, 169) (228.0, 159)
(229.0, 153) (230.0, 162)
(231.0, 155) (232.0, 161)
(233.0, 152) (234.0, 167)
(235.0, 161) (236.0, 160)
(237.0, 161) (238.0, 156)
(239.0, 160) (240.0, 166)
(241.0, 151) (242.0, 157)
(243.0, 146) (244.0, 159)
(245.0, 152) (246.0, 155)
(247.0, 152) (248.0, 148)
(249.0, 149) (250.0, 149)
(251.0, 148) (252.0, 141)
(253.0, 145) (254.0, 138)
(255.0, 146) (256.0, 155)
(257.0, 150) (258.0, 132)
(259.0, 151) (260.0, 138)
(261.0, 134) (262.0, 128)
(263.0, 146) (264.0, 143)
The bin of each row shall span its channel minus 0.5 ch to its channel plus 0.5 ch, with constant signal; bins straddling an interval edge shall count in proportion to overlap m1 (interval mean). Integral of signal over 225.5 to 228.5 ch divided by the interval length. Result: 161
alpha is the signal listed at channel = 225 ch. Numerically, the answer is 177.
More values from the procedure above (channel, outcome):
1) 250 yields 149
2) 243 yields 146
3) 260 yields 138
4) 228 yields 159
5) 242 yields 157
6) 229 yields 153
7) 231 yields 155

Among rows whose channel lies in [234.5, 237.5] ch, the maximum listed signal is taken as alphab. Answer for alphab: 161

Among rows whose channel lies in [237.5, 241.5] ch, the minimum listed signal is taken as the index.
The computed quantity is 151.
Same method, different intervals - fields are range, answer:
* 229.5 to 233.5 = 152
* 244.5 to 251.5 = 148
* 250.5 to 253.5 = 141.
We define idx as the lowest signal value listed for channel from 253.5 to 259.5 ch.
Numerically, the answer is 132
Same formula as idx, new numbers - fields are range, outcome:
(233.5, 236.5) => 160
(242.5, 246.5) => 146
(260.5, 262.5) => 128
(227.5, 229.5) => 153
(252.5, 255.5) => 138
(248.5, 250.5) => 149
